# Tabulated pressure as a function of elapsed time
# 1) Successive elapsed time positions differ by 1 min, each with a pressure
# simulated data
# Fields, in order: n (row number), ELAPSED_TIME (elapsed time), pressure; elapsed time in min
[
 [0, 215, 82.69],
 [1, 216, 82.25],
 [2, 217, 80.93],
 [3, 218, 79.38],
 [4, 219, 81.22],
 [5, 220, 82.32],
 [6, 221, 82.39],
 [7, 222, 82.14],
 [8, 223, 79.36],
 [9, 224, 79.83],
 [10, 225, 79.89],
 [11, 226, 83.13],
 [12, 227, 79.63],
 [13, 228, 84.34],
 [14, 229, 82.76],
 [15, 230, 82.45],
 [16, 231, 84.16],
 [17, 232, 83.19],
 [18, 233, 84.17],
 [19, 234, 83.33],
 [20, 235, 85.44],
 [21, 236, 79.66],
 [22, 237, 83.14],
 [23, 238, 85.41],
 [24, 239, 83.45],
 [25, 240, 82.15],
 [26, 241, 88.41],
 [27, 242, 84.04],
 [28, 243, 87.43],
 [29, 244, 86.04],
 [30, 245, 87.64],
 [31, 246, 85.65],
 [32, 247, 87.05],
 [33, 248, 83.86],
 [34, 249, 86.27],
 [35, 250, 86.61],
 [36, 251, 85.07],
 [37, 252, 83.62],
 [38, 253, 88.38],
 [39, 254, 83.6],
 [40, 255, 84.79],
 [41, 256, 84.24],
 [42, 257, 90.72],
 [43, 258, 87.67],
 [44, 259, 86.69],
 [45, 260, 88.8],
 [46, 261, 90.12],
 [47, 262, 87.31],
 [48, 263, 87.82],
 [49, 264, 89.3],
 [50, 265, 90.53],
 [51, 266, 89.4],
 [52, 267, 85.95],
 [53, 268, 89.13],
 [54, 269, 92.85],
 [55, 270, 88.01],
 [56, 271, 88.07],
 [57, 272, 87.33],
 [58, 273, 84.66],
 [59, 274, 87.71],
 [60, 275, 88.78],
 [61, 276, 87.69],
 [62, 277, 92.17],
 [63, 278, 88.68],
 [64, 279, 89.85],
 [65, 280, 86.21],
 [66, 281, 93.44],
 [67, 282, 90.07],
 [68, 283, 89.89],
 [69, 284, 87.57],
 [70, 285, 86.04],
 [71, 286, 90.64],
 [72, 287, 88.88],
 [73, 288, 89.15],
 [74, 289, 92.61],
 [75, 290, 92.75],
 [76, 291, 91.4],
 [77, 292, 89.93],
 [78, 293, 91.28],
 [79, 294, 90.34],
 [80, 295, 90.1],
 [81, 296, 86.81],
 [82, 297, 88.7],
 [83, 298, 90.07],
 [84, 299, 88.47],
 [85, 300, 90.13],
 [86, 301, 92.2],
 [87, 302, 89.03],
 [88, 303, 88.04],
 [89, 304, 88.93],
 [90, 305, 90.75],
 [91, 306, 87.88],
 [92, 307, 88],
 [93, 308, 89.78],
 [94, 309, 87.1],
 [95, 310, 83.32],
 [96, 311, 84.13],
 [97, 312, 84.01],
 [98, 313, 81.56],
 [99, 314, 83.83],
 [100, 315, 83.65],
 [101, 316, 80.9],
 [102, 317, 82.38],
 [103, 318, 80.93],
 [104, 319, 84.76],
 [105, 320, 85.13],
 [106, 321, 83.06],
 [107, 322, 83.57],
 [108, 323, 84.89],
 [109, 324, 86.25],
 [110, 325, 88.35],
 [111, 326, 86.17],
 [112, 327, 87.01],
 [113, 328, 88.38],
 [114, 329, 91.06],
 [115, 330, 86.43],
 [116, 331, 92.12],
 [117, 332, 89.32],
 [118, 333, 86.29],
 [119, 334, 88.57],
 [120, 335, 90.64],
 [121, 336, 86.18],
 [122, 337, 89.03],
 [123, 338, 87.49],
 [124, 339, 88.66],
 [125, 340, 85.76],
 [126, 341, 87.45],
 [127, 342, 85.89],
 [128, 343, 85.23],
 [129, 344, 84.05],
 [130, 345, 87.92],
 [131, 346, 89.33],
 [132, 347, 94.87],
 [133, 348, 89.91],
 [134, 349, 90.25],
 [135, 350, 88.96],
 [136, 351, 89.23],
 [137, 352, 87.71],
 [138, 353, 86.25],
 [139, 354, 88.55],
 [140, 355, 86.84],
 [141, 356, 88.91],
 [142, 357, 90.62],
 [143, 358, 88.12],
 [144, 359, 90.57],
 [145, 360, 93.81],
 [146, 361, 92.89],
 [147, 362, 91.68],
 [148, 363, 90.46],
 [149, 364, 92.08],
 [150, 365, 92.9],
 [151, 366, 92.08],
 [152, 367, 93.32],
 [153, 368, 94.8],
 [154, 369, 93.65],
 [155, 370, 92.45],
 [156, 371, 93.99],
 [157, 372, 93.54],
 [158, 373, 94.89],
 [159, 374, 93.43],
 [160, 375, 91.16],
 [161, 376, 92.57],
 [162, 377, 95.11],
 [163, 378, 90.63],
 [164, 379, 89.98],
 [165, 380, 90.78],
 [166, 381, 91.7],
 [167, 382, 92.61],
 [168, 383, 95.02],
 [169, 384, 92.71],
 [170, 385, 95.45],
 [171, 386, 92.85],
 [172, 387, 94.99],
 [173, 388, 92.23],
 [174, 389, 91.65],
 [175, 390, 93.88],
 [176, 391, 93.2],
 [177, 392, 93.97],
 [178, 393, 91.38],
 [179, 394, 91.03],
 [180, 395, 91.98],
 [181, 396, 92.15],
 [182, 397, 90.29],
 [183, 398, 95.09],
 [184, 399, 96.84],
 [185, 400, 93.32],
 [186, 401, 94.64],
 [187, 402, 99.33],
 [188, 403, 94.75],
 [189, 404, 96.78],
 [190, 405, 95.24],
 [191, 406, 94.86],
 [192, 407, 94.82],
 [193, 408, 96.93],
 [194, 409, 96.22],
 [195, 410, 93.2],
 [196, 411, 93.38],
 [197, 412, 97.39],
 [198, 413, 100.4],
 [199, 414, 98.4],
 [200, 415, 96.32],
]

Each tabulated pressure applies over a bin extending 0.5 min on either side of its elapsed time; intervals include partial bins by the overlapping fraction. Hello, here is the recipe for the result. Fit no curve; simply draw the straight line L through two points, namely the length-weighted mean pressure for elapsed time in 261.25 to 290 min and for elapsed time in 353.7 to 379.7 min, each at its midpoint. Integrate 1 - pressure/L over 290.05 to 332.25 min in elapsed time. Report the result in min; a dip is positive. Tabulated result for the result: 1.37 min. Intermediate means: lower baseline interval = 89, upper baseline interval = 91.9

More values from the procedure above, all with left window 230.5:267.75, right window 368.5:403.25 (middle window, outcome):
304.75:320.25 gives 0.8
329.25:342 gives 0.3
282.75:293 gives -0.2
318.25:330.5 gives 0.5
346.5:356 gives 0.2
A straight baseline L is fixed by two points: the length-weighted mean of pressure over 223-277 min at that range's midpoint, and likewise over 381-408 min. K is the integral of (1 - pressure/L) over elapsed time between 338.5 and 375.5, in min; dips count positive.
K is 0.60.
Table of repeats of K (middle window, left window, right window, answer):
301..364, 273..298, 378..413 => 2.7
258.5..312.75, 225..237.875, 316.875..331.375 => -2.6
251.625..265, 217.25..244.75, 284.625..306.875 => -0.2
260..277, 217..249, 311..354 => -0.8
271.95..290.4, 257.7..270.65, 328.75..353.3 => -0.1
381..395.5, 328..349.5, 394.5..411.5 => 0.0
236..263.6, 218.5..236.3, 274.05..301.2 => -0.3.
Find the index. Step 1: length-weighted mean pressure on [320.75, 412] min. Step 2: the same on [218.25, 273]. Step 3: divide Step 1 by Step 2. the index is 1.1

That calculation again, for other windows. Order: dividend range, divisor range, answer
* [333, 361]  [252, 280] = 1.01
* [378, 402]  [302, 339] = 1.08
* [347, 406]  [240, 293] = 1.05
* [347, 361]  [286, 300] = 0.99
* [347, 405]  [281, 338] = 1.05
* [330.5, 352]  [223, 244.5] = 1.06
